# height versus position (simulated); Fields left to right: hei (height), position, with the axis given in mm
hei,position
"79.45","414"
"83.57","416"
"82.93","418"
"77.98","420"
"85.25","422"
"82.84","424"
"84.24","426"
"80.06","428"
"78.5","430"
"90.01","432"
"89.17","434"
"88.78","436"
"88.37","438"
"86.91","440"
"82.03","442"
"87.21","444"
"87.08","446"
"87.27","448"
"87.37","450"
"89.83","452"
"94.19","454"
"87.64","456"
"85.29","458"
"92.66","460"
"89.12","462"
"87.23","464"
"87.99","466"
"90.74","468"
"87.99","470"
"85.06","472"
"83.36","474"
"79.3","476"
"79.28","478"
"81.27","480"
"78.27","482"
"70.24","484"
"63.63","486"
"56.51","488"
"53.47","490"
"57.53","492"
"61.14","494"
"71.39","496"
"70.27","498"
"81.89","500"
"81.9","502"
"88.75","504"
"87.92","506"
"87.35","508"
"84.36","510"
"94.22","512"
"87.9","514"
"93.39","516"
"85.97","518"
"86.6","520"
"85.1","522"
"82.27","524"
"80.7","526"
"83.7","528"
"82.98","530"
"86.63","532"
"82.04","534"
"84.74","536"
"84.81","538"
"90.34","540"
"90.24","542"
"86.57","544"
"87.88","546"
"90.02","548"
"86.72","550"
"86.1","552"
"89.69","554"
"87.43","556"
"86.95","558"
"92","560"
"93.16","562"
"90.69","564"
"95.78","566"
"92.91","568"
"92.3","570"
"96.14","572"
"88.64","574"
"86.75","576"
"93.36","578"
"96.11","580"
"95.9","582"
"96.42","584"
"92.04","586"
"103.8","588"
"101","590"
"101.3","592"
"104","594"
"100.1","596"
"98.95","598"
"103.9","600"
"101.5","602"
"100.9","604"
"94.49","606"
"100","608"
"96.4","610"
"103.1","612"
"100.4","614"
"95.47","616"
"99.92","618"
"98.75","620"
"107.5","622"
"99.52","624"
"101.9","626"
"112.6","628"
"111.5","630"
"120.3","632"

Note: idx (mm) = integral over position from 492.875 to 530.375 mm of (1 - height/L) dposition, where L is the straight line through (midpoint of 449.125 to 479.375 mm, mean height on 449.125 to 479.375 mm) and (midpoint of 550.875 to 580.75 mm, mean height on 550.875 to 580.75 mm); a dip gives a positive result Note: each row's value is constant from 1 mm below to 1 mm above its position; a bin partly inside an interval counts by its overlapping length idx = 2.5 mm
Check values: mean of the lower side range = 87.1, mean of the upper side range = 91.1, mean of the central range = 83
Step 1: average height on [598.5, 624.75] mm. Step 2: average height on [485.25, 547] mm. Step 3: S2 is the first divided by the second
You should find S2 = 1.2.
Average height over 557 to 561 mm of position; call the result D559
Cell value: 89.5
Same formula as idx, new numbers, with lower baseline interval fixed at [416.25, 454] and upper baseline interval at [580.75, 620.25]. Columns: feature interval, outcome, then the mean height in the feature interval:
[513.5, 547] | 2.7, 86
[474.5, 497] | 5.3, 68.7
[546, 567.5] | 1.3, 89.8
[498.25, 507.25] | 0.7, 83.9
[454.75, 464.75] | -0.1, 88.6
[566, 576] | 0.5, 92.3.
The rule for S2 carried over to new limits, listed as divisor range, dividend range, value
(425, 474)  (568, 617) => 1.12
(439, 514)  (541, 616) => 1.16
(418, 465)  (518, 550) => 0.99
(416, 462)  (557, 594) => 1.10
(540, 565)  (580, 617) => 1.12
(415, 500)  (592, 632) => 1.26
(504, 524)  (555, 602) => 1.09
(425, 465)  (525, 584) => 1.02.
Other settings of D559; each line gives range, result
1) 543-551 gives 87.8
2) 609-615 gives 100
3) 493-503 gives 73.3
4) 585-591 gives 98.9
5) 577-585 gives 95.4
